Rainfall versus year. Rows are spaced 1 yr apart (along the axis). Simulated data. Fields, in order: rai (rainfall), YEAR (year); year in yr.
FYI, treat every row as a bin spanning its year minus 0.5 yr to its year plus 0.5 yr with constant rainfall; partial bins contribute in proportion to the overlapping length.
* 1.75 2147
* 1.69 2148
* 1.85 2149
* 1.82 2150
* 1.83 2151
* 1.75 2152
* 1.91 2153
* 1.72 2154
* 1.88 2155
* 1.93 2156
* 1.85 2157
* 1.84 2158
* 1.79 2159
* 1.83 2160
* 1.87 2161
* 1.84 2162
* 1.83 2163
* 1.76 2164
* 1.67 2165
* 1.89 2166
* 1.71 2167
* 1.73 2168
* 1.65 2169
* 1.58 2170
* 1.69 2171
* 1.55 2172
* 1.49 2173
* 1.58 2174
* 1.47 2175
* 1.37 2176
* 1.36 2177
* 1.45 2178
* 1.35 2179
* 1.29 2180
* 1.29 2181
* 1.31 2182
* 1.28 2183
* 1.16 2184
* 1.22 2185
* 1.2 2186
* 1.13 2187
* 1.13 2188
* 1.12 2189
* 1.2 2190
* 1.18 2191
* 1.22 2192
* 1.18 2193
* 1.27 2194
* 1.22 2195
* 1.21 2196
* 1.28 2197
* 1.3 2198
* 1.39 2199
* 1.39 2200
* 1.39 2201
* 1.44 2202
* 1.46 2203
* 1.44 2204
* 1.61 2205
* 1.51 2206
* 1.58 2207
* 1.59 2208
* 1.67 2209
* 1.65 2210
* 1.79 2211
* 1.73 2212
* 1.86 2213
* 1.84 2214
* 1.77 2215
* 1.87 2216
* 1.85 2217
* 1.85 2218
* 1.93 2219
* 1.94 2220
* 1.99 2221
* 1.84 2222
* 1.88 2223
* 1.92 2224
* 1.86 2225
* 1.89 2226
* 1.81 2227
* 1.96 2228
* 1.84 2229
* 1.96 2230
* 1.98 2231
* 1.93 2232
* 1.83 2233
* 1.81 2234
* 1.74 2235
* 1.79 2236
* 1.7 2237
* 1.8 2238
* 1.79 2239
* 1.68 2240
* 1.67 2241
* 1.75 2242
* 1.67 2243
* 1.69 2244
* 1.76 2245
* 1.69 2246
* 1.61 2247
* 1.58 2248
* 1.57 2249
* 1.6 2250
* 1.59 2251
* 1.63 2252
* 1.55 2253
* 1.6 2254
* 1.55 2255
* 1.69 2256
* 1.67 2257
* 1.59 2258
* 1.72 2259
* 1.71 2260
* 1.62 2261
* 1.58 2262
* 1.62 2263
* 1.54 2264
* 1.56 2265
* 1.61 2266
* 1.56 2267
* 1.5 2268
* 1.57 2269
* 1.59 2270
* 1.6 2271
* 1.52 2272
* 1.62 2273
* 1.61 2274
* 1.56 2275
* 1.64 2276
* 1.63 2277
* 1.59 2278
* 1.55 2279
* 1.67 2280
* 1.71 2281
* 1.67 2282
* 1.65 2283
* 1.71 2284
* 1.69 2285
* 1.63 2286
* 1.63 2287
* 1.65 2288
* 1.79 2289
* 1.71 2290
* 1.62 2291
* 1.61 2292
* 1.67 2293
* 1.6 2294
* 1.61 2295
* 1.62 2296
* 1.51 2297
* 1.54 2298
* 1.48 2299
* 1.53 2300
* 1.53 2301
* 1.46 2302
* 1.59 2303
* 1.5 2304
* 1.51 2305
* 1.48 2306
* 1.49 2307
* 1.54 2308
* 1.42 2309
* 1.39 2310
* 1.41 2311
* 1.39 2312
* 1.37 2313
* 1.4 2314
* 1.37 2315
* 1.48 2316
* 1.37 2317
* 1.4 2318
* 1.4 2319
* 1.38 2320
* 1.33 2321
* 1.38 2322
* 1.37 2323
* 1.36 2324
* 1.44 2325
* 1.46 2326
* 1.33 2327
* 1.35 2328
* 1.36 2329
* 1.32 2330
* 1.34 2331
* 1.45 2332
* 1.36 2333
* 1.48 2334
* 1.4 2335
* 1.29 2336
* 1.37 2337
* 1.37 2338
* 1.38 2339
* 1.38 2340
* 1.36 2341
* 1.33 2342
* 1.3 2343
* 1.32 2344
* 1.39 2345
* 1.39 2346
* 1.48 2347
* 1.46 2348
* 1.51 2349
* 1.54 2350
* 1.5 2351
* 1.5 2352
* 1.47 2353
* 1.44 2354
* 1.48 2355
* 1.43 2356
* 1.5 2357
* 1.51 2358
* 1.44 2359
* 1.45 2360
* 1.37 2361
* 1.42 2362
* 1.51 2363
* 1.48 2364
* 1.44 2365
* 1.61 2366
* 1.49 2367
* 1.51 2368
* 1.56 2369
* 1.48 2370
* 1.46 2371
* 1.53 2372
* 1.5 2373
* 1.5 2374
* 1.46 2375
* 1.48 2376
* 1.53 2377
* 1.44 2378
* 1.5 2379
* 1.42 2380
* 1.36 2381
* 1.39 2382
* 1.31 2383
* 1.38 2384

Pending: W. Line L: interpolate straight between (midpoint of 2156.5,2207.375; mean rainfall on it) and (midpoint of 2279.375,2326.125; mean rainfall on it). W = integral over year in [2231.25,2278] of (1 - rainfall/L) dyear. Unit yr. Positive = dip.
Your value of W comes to -4.8 yr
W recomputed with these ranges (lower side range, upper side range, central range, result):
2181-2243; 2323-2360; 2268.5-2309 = -2.93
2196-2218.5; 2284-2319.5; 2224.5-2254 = -3.28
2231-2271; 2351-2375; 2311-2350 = 3.73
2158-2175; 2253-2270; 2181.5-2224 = 4.24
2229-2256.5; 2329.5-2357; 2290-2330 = 1.27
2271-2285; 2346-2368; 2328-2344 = 1.61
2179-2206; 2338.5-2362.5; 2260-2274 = -2.35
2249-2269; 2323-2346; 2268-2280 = -0.25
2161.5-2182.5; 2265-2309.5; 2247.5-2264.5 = -0.31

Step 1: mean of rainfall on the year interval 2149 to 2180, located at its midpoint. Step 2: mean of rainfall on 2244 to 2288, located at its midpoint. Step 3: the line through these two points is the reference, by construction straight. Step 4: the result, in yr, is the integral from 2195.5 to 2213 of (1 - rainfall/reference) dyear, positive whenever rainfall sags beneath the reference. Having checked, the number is 1.7 yr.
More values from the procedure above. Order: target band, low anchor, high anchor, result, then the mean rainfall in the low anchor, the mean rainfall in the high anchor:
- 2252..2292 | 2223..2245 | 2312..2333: 0.1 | 1.81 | 1.38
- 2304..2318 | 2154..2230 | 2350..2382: 0.7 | 1.59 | 1.48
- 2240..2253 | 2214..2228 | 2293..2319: 0.8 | 1.88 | 1.48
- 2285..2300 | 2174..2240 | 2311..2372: -1.5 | 1.57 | 1.42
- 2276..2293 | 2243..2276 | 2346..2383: -0.9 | 1.61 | 1.47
